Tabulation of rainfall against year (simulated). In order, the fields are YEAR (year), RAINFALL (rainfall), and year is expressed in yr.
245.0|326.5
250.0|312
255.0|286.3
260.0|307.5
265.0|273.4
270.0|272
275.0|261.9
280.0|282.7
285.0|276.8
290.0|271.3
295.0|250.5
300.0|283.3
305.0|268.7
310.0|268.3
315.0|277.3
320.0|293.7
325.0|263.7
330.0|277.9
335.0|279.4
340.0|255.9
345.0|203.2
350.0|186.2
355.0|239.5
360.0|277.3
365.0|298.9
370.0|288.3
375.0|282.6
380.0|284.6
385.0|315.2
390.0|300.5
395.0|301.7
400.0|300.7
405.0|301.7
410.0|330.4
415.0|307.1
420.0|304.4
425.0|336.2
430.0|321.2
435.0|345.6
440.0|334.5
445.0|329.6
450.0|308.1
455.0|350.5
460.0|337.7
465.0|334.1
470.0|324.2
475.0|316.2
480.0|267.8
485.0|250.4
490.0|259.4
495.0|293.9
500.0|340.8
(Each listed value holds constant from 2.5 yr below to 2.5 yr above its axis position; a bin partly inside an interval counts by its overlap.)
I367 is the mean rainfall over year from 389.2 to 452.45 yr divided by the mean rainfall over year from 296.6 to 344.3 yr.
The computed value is 1.17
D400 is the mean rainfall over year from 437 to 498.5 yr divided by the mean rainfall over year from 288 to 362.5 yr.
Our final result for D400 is 1.19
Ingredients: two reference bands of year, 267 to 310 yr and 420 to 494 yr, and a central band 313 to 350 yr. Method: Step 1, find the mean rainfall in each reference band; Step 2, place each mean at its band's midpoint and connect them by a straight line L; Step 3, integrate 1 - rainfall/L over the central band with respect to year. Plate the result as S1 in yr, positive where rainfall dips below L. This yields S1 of 3.0 yr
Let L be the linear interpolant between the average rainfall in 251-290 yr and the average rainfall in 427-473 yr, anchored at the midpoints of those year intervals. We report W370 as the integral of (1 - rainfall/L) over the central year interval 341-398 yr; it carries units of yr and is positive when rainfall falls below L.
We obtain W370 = 7.1 yr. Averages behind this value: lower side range 281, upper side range 332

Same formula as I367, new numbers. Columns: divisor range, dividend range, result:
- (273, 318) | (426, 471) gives 1.22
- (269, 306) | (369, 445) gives 1.15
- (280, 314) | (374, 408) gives 1.10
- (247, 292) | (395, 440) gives 1.12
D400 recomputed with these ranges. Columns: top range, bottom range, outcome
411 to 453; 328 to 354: 1.35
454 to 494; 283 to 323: 1.11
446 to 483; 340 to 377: 1.26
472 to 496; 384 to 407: 0.91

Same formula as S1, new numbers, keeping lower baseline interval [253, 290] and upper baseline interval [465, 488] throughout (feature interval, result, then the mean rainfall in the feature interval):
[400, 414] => -1.13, 312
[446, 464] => -2.45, 332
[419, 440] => -2.81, 329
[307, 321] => 0.22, 278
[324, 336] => 0.39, 274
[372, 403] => -1.07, 297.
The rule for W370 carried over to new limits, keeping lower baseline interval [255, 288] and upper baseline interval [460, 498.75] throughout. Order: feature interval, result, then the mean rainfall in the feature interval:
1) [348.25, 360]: 2.4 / 228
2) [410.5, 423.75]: -0.9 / 312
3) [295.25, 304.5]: 0.3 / 272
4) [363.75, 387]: -0.4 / 293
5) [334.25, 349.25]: 2.6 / 235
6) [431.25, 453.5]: -2.7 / 330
